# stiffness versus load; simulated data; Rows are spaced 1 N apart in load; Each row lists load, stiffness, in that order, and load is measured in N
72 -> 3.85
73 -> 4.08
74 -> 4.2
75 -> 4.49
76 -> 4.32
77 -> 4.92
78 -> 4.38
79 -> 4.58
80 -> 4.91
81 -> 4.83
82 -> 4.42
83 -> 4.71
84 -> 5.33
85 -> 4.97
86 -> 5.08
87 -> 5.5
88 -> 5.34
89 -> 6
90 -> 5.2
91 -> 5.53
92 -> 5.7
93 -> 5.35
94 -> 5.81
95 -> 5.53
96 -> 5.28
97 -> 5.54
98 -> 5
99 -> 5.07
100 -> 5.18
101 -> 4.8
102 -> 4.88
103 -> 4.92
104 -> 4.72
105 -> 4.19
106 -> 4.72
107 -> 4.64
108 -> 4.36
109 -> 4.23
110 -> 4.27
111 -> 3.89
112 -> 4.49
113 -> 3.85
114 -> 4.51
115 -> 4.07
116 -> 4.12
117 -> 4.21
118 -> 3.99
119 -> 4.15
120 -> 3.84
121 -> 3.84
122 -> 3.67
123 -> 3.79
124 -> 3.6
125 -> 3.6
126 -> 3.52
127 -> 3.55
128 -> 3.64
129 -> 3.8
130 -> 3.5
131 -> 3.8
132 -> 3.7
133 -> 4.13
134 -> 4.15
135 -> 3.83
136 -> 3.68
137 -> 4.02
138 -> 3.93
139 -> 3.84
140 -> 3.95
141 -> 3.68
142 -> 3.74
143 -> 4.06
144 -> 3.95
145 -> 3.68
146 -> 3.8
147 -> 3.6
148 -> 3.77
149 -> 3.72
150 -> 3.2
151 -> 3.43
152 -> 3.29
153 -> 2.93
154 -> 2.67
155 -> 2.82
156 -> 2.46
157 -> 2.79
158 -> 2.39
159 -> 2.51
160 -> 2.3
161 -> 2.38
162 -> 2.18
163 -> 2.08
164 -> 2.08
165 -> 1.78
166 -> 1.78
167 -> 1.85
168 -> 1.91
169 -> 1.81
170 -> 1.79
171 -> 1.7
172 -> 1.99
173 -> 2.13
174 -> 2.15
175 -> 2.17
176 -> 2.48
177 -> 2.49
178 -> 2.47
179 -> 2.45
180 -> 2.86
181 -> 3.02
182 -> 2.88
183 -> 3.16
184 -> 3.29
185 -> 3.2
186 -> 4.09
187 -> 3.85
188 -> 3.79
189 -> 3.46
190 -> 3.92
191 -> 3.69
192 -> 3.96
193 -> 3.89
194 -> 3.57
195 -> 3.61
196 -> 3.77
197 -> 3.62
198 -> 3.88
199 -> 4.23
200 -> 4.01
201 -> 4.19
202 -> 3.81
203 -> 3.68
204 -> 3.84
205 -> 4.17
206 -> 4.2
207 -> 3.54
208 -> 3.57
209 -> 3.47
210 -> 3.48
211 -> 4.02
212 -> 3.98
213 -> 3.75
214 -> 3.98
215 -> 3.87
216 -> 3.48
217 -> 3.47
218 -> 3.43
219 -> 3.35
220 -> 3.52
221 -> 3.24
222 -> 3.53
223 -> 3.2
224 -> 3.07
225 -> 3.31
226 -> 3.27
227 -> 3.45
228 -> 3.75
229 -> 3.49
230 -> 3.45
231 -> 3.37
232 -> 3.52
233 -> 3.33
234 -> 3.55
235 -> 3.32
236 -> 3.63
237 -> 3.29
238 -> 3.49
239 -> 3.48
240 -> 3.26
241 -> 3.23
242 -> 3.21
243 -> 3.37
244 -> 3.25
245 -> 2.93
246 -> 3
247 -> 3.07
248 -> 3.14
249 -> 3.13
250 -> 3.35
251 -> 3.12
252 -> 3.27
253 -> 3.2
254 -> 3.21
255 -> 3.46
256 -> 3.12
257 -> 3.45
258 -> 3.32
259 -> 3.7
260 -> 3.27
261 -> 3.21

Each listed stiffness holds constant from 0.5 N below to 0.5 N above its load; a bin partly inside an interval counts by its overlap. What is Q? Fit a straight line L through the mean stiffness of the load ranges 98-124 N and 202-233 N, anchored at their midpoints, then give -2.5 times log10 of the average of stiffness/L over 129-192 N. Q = 0.29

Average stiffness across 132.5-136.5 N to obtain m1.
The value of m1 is 3.95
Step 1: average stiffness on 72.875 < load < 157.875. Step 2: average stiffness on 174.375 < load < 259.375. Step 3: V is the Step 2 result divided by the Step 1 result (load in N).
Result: 0.81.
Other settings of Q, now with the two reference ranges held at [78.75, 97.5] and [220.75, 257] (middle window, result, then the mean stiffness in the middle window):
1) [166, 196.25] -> 0.36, 2.89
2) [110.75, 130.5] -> 0.24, 3.88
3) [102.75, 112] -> 0.13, 4.43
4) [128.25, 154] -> 0.23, 3.71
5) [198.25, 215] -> -0.04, 3.87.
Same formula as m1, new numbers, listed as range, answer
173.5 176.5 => 2.27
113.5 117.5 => 4.23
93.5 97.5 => 5.54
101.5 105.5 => 4.68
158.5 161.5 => 2.4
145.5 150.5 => 3.62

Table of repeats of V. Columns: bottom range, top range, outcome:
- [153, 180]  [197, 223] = 1.67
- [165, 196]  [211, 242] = 1.22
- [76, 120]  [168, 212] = 0.68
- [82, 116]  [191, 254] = 0.72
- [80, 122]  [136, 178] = 0.59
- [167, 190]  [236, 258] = 1.21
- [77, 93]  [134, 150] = 0.75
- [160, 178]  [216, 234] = 1.65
